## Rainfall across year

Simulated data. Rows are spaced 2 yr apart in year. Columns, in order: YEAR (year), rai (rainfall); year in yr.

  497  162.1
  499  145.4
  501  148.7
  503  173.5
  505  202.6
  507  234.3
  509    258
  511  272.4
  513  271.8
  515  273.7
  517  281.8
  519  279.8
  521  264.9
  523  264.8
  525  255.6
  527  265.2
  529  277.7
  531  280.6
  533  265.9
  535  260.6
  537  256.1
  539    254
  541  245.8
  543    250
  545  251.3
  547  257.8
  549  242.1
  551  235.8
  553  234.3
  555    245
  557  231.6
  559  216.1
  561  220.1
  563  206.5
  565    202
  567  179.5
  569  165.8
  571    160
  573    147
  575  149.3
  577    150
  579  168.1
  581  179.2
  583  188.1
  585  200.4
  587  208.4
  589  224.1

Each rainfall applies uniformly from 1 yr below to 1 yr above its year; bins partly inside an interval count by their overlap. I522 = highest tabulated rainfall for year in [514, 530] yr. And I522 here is 281.8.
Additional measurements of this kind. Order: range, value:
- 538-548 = 257.8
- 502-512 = 272.4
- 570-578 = 160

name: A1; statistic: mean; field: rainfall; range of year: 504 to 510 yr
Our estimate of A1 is 232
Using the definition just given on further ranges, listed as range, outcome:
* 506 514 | 259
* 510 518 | 275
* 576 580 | 159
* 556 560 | 224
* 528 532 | 279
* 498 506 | 168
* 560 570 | 195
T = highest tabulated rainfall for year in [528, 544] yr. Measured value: 280.6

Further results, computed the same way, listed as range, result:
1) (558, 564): 220.1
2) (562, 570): 206.5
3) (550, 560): 245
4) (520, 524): 264.9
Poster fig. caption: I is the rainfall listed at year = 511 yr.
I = 272.4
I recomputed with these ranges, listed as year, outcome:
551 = 235.8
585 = 200.4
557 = 231.6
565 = 202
